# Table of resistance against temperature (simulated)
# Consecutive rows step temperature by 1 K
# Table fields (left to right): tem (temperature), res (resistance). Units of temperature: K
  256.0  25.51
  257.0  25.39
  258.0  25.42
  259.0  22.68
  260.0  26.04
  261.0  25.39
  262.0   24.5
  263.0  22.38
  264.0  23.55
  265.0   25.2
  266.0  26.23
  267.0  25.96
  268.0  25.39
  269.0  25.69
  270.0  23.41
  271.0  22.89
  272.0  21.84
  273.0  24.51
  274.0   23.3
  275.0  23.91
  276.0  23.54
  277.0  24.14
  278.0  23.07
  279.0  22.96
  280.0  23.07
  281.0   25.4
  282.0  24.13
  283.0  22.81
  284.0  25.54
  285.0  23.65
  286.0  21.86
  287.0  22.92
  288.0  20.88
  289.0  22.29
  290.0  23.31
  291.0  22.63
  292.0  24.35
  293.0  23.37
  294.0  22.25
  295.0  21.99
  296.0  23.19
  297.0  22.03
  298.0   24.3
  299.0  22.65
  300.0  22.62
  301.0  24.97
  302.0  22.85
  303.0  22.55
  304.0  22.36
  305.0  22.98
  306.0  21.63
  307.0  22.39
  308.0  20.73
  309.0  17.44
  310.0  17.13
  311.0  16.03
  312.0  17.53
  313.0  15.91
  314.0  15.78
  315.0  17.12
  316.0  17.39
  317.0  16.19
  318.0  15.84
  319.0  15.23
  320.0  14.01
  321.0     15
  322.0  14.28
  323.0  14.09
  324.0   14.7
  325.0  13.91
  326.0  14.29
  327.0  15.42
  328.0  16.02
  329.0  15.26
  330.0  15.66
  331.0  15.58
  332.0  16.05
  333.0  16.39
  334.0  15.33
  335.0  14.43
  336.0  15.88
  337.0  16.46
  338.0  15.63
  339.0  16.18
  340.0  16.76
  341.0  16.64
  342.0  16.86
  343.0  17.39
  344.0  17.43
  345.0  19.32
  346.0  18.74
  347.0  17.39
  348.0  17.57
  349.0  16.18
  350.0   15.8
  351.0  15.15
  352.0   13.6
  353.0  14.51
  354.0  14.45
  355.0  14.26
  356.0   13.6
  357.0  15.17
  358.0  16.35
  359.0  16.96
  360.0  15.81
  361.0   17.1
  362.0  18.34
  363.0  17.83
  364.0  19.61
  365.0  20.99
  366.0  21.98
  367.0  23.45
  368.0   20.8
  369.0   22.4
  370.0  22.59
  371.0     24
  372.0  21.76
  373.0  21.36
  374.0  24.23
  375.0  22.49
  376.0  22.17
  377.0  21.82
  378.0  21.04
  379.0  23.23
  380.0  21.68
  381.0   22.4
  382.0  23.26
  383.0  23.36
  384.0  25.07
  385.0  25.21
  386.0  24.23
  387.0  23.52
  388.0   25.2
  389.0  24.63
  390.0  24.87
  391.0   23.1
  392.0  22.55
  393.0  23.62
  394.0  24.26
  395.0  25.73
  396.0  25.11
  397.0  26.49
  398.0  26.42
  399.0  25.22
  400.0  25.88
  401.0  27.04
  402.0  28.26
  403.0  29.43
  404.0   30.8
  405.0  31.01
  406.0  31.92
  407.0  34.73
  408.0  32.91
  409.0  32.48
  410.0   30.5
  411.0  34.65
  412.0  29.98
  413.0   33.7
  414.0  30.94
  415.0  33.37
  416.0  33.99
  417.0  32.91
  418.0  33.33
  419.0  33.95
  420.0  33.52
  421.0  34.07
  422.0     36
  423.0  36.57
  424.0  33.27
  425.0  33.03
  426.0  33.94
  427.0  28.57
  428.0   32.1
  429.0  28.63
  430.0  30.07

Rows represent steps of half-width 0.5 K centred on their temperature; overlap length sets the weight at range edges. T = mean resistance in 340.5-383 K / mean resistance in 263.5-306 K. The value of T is 0.8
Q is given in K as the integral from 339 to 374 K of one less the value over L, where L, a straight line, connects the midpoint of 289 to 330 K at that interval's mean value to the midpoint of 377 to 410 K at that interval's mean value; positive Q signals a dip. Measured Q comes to 7.55 K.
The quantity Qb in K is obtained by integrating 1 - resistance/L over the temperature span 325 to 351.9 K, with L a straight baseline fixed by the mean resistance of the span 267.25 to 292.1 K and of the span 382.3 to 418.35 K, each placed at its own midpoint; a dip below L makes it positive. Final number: 10.0 K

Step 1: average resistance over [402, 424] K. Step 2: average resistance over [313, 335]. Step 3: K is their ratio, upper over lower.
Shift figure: 2.13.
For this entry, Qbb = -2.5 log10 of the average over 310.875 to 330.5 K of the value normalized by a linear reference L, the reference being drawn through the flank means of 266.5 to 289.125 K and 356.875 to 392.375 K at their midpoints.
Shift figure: 0.42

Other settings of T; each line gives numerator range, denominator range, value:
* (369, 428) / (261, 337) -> 1.36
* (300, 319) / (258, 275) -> 0.79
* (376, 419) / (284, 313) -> 1.25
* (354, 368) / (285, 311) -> 0.80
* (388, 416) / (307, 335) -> 1.79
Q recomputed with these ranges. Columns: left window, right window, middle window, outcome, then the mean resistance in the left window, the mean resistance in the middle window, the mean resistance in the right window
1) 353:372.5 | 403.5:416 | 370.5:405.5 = 1.8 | 18.7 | 24.6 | 32.3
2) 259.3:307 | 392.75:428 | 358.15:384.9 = 6.8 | 23.5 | 21.4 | 30.9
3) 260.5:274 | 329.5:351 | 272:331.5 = 1.7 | 24.3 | 20.2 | 16.5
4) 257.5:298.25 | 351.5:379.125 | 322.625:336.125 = 3.8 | 23.7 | 15.2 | 19.3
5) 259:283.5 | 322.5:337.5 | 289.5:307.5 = -2.6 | 24.1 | 22.9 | 15.3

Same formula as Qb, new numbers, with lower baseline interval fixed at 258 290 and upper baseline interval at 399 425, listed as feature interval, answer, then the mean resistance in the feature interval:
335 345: 4.0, 16.6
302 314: 2.9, 19.7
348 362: 6.4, 15.5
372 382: 2.6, 22.3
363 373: 2.6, 21.7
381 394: 2.8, 24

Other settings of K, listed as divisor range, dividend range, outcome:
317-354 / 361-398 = 1.45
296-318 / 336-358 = 0.80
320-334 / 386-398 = 1.63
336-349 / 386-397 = 1.42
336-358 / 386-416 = 1.75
